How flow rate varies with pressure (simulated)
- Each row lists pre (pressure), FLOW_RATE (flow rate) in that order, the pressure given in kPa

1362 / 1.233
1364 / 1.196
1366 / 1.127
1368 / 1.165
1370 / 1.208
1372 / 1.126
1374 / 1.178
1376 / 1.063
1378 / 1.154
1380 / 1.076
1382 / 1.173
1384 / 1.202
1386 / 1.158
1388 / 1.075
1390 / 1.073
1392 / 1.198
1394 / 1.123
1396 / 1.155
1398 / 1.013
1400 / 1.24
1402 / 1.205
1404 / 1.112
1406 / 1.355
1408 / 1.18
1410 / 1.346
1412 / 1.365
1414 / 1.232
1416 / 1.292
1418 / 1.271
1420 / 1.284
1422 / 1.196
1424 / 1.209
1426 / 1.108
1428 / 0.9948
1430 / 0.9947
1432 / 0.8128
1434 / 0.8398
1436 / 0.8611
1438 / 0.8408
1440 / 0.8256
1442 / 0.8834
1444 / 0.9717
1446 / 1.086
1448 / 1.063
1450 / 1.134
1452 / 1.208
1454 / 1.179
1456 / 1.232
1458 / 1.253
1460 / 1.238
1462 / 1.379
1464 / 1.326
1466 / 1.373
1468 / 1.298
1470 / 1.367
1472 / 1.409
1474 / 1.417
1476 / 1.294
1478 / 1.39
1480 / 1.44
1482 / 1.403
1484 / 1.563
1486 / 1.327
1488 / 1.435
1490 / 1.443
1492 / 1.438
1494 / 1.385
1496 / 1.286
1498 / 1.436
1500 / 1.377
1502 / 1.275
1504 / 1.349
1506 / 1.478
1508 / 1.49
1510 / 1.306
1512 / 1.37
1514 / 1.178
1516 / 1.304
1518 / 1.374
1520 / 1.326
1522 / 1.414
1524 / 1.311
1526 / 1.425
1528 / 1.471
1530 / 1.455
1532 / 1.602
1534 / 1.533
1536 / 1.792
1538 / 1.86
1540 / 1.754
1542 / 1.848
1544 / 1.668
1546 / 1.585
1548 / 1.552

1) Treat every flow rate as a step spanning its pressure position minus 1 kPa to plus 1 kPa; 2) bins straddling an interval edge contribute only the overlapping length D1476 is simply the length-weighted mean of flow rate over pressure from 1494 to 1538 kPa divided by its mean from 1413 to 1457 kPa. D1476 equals 1.33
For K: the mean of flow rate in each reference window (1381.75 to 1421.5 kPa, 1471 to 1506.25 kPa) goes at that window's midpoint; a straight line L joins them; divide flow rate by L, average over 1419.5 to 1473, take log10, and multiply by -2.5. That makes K 0.162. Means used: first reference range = 1.2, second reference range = 1.4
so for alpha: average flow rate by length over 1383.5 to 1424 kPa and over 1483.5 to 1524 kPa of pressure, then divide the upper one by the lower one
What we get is 1.14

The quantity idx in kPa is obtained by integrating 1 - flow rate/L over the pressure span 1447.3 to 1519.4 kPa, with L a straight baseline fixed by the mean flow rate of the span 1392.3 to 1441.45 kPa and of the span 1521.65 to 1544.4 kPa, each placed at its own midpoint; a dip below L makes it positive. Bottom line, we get 2.58 kPa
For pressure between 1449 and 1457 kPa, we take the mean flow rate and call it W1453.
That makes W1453 1.19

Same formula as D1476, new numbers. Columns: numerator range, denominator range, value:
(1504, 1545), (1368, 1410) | 1.29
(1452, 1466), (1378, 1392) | 1.12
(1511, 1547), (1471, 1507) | 1.08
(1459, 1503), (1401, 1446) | 1.25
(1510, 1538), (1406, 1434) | 1.23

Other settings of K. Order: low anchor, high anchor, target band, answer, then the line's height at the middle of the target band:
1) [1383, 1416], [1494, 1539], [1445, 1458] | 0.12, 1.3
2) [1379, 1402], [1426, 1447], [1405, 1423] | -0.24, 1.03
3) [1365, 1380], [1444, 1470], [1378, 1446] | 0.06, 1.18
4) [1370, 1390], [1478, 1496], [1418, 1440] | 0.23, 1.26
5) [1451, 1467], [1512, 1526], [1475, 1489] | -0.09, 1.29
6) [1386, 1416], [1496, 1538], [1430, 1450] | 0.34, 1.27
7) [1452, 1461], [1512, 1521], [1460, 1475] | -0.10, 1.24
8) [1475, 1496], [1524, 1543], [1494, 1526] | 0.12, 1.52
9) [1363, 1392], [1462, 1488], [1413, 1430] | 0.06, 1.25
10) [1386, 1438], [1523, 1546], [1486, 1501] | 0.04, 1.45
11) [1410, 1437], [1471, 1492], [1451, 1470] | 0.02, 1.31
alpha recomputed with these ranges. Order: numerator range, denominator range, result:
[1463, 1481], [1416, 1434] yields 1.24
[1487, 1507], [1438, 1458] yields 1.31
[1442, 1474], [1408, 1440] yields 1.11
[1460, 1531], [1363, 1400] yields 1.21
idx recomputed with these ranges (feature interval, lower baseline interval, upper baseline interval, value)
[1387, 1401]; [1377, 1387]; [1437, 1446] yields -0.3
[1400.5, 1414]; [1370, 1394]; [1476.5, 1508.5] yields -0.7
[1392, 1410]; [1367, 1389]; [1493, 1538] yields 0.1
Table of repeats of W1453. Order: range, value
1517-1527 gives 1.37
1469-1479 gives 1.38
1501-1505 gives 1.31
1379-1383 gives 1.12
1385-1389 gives 1.12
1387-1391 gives 1.07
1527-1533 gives 1.51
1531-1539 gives 1.7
